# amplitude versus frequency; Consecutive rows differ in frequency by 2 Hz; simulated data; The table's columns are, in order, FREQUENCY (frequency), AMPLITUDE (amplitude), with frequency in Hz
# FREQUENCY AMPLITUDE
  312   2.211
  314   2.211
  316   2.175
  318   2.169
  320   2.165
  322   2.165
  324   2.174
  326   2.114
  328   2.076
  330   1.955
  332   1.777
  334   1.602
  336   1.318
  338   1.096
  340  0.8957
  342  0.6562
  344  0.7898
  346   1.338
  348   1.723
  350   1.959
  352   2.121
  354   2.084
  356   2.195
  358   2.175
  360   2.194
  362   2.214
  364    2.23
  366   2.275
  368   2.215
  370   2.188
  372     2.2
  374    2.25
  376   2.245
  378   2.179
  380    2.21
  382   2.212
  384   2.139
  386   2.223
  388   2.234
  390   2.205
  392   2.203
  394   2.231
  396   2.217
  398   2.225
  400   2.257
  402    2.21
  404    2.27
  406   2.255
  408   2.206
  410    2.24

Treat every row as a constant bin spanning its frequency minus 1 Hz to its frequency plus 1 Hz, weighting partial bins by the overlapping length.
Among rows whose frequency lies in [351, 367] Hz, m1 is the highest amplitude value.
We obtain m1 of 2.275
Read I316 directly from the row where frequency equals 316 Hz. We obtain 2.175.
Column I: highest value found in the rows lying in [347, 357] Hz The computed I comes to 2.195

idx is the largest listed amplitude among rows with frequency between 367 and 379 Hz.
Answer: 2.25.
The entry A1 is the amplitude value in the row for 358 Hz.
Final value 2.175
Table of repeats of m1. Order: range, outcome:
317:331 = 2.174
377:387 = 2.223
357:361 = 2.194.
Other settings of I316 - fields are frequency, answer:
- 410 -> 2.24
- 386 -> 2.223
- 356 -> 2.195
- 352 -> 2.121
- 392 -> 2.203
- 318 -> 2.169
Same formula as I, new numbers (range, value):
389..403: 2.257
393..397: 2.231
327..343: 2.076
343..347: 1.338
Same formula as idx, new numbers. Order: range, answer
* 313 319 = 2.211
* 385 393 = 2.234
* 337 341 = 1.096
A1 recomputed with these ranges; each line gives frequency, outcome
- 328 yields 2.076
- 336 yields 1.318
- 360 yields 2.194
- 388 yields 2.234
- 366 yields 2.275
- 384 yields 2.139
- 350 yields 1.959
